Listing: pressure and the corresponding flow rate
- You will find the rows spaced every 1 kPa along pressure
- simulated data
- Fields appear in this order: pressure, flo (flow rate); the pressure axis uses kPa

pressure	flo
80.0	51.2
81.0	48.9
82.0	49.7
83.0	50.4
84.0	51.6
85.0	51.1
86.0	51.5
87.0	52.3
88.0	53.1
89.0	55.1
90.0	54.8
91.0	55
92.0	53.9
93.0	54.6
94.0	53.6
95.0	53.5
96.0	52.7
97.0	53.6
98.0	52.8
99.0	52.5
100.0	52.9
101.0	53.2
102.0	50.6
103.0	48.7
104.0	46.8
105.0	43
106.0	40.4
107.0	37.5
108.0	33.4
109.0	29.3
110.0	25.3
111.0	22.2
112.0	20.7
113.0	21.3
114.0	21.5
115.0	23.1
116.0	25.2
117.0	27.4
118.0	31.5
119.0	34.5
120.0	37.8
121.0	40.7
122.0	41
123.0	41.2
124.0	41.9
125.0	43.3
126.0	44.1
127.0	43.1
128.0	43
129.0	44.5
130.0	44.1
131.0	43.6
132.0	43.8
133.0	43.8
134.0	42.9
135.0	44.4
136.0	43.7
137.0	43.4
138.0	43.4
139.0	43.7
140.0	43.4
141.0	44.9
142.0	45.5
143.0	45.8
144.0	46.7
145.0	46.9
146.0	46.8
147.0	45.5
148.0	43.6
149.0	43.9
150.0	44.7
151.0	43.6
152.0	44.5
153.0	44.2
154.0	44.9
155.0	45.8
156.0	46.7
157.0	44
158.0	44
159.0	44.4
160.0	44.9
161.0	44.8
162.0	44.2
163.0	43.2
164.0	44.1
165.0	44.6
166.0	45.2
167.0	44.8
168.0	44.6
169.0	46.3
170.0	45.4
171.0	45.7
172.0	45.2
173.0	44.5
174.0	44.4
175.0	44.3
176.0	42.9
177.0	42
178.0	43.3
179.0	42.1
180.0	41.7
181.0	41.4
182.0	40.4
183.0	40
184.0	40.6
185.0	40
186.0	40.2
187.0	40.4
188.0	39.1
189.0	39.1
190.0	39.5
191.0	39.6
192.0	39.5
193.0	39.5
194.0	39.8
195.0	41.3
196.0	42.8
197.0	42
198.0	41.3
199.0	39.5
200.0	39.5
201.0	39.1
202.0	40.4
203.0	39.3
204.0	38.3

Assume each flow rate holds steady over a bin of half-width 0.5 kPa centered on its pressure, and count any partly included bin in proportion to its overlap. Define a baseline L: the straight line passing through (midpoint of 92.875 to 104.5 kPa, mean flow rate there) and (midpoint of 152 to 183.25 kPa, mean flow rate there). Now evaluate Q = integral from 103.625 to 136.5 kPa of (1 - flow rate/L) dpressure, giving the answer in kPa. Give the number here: 8.5 kPa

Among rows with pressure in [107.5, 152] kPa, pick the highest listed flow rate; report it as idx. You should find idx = 46.9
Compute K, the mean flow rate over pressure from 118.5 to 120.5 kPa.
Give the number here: 36.1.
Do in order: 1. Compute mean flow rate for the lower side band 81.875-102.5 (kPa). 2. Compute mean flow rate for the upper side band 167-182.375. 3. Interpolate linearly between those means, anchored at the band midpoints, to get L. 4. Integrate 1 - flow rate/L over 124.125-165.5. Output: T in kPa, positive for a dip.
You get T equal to 2.3 kPa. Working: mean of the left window 52.8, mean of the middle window 44.4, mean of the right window 43.7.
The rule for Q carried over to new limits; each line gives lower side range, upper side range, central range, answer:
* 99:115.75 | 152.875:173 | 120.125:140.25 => -1.7 kPa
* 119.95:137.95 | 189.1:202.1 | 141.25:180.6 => -2.8 kPa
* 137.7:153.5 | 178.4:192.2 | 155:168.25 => -0.5 kPa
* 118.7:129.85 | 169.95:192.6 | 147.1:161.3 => -1.0 kPa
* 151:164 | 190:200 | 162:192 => -0.1 kPa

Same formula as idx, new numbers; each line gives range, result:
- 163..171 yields 46.3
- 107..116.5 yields 37.5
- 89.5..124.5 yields 55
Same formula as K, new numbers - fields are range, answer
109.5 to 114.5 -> 22.2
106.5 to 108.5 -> 35.5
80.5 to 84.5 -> 50.1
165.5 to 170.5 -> 45.3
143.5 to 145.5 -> 46.8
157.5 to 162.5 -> 44.5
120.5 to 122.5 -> 40.9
